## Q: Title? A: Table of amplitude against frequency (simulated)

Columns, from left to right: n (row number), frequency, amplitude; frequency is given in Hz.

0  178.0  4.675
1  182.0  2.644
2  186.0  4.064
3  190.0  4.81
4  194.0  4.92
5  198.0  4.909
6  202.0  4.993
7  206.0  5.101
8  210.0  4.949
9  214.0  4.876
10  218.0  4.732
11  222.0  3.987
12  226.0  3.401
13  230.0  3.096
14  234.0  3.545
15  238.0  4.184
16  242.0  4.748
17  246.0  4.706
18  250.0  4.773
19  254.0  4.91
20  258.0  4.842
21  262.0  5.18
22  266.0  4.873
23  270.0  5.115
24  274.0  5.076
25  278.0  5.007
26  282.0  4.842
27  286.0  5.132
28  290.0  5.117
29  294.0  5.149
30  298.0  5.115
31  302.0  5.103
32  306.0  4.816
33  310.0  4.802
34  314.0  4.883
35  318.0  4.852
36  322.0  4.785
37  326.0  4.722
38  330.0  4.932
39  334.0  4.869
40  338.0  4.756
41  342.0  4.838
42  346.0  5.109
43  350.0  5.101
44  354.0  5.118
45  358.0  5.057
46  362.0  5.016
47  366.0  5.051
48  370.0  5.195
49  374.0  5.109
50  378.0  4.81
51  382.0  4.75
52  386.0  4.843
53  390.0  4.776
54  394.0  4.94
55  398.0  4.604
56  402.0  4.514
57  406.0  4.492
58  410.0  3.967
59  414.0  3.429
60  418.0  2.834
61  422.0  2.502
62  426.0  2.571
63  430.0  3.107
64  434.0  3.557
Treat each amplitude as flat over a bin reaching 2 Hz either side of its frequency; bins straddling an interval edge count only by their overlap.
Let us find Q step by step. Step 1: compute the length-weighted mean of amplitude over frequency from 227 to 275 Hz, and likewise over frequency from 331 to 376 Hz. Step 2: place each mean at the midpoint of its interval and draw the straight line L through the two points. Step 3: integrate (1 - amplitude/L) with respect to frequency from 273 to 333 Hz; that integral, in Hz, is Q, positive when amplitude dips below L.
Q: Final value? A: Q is -2.1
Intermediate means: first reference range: 4.55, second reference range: 5.02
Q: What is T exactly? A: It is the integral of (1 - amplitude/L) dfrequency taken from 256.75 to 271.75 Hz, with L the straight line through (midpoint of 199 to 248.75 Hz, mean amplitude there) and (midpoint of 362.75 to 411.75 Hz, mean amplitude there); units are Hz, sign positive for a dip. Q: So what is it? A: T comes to -1.8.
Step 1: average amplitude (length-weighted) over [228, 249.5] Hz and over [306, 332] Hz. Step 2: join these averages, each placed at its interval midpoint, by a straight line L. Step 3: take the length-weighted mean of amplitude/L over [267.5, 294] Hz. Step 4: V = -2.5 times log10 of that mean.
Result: -0.130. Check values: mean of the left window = 4.11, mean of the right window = 4.83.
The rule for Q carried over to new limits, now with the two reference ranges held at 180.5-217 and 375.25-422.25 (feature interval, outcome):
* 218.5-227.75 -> 1.43 Hz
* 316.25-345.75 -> -2.98 Hz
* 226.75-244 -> 2.64 Hz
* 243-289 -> -4.56 Hz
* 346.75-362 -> -2.54 Hz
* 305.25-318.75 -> -1.26 Hz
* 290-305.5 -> -2.23 Hz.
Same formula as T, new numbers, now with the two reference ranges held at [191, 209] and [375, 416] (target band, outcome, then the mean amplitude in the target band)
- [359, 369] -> -1.0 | 5.05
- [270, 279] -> -0.5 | 5.06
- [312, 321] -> -0.3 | 4.86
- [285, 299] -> -1.1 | 5.13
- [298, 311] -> -0.6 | 4.95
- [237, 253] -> 0.7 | 4.65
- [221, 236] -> 4.4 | 3.48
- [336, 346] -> -0.5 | 4.86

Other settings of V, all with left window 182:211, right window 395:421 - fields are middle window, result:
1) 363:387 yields -0.22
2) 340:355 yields -0.21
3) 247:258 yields -0.08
